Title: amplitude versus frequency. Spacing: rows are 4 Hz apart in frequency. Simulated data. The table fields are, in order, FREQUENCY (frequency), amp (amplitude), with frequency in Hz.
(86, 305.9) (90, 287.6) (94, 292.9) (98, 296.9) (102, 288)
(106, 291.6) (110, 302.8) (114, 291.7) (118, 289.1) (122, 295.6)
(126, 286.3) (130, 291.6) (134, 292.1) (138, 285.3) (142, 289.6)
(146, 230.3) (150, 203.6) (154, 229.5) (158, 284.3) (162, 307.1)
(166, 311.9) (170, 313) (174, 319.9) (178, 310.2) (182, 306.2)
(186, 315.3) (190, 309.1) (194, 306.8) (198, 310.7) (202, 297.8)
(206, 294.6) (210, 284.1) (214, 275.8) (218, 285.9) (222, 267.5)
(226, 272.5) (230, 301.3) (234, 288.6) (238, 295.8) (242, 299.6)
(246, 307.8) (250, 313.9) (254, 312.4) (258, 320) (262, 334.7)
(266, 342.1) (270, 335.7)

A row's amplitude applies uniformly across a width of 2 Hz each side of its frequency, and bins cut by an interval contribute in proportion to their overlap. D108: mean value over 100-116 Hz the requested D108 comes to 294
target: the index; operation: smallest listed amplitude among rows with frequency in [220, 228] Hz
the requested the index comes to 267.5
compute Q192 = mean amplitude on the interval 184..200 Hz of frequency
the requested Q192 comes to 310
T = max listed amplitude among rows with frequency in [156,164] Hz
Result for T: 307.1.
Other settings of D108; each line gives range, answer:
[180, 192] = 310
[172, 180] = 315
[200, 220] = 288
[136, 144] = 287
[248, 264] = 320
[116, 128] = 290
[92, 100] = 295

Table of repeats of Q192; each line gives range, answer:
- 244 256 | 311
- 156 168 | 301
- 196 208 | 301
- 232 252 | 301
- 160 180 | 312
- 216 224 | 277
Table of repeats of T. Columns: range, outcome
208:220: 285.9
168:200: 319.9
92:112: 302.8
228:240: 301.3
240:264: 334.7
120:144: 295.6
